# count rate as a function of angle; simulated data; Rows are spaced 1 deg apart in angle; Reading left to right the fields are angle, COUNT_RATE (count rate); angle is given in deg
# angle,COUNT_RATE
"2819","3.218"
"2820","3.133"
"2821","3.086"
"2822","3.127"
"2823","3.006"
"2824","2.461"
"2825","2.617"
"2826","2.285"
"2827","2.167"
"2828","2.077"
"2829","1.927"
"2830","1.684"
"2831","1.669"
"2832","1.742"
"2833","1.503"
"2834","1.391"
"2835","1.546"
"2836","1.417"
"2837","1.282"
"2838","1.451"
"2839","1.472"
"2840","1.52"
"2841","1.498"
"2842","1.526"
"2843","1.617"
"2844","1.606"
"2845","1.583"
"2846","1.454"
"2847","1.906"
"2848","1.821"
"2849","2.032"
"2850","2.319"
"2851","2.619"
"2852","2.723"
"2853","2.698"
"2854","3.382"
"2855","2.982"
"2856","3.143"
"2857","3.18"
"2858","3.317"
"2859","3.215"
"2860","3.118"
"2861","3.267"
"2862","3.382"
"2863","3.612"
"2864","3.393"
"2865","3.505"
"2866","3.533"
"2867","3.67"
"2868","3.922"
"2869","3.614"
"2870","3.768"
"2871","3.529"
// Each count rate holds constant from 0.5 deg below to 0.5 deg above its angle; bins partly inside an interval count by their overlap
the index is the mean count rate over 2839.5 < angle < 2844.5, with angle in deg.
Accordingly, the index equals 1.55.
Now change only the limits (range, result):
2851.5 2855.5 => 2.95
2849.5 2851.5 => 2.47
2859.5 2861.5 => 3.19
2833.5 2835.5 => 1.47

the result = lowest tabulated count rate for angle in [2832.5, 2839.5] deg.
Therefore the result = 1.282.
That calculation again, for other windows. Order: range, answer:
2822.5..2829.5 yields 1.927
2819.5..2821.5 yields 3.086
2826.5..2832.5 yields 1.669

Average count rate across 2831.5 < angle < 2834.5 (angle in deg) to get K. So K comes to 1.55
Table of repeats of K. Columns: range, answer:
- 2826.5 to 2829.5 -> 2.06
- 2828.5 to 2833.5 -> 1.7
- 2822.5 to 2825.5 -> 2.69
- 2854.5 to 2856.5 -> 3.06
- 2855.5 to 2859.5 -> 3.21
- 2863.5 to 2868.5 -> 3.6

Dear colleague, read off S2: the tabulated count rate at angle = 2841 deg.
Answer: 1.498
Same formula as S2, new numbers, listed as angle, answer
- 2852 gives 2.723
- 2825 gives 2.617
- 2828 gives 2.077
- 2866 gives 3.533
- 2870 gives 3.768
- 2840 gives 1.52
